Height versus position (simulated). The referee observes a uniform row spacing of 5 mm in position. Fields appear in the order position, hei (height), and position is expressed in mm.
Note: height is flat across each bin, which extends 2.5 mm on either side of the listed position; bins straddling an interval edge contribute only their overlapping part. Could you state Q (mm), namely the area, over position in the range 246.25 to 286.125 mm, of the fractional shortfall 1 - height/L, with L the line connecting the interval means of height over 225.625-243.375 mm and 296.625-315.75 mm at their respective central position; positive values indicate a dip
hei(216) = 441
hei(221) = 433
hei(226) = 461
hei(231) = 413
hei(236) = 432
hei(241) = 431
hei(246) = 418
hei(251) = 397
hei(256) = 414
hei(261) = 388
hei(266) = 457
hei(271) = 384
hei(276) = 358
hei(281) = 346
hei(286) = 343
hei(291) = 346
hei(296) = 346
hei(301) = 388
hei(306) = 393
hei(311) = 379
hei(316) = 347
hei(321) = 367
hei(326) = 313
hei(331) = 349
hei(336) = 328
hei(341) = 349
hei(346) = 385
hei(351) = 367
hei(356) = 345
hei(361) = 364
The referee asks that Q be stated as 1.7 mm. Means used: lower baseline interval 431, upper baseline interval 378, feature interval 390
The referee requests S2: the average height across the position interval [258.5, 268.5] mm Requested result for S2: 422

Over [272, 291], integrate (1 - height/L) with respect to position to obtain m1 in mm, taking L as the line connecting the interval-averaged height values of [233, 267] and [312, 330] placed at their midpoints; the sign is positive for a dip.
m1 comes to 1.70 mm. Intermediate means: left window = 418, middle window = 351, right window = 346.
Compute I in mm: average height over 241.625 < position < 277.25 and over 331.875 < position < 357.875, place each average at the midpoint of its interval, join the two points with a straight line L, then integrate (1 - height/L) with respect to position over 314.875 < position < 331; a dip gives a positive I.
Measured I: 1.08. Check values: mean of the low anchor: 405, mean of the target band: 343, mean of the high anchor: 355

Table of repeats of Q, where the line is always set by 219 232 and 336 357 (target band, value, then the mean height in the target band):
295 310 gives 0.3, 379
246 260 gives 0.5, 406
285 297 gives 1.5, 345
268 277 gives 0.7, 378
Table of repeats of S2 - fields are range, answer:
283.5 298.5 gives 345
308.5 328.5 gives 352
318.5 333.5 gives 343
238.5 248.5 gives 424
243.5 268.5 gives 415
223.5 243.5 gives 434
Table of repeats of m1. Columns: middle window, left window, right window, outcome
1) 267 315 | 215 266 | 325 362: 2.6 mm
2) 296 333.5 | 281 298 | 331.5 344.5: -1.8 mm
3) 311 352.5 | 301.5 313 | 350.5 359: 2.0 mm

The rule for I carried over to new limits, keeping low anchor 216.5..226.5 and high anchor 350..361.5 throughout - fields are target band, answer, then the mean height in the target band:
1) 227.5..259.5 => 0.8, 418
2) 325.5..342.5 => 1.6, 336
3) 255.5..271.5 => 0.1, 414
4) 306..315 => 0.2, 378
